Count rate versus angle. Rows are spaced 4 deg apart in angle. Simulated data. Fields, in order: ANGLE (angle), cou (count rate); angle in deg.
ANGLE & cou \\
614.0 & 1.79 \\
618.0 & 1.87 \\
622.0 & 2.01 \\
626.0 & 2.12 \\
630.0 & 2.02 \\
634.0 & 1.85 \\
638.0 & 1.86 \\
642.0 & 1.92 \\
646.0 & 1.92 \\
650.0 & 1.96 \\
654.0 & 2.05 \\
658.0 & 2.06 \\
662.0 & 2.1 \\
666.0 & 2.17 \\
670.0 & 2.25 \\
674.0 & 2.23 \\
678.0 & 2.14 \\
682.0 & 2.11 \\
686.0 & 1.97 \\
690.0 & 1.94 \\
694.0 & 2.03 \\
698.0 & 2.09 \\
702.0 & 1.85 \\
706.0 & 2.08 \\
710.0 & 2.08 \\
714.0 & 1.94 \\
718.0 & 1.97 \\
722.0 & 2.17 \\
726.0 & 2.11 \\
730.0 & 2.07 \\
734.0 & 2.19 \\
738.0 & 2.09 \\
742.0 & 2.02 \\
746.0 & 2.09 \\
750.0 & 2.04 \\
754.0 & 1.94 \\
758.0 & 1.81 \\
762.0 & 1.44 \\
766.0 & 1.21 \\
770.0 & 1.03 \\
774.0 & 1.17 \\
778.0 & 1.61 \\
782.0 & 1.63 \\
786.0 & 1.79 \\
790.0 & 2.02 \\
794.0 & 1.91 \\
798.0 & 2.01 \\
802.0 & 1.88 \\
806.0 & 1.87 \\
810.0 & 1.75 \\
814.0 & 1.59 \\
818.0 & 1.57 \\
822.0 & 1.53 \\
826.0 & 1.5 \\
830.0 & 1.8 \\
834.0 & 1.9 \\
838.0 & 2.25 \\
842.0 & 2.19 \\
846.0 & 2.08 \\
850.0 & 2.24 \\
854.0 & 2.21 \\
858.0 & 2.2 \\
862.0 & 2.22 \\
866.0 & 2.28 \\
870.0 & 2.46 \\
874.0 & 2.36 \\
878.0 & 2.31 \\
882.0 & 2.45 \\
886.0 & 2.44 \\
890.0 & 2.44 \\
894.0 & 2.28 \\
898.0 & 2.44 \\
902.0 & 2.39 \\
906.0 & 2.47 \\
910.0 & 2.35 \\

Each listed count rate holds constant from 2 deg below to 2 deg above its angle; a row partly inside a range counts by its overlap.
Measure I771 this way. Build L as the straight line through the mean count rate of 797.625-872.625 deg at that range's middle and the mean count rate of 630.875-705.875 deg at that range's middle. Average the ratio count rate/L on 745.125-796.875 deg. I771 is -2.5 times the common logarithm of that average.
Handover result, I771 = 0.20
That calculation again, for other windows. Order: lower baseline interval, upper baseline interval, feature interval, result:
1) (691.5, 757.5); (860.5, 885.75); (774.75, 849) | 0.22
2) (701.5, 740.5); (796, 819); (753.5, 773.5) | 0.33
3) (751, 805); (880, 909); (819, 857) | 0.05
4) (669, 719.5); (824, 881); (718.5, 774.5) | 0.14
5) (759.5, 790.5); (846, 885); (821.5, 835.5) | 0.16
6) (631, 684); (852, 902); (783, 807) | 0.17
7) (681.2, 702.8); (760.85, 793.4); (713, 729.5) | -0.13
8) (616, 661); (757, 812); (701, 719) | -0.10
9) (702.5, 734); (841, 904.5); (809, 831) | 0.35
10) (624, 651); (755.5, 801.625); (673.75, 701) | -0.12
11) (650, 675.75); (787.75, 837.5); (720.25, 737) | -0.08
